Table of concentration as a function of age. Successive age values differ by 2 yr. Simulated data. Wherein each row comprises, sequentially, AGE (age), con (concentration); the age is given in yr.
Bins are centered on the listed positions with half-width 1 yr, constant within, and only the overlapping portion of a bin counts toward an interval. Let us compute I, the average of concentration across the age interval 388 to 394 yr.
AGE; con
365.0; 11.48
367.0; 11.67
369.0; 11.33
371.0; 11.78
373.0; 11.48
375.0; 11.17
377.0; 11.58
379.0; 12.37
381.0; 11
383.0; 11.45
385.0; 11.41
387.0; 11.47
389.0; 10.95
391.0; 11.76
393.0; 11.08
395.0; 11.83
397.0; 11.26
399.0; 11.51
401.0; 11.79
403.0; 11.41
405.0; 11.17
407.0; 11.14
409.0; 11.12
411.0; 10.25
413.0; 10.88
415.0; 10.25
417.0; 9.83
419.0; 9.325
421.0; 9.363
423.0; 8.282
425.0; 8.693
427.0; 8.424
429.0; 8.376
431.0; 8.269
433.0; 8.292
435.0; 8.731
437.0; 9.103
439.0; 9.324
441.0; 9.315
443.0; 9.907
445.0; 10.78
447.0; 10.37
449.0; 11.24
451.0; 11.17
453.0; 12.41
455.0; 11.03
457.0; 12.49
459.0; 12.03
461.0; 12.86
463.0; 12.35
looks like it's 11.3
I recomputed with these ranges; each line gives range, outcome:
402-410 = 11.2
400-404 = 11.6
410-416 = 10.5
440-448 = 10.1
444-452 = 10.9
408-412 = 10.7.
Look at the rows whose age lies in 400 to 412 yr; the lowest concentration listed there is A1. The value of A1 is 10.25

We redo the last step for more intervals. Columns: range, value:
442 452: 9.907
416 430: 8.282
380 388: 11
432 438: 8.292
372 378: 11.17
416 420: 9.325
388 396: 10.95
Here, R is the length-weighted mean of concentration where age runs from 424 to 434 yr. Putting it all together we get 8.41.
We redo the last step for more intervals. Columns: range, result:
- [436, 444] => 9.41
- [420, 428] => 8.69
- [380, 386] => 11.3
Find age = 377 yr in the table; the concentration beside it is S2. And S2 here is 11.58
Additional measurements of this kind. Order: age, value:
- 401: 11.79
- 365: 11.48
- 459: 12.03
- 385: 11.41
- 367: 11.67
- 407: 11.14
